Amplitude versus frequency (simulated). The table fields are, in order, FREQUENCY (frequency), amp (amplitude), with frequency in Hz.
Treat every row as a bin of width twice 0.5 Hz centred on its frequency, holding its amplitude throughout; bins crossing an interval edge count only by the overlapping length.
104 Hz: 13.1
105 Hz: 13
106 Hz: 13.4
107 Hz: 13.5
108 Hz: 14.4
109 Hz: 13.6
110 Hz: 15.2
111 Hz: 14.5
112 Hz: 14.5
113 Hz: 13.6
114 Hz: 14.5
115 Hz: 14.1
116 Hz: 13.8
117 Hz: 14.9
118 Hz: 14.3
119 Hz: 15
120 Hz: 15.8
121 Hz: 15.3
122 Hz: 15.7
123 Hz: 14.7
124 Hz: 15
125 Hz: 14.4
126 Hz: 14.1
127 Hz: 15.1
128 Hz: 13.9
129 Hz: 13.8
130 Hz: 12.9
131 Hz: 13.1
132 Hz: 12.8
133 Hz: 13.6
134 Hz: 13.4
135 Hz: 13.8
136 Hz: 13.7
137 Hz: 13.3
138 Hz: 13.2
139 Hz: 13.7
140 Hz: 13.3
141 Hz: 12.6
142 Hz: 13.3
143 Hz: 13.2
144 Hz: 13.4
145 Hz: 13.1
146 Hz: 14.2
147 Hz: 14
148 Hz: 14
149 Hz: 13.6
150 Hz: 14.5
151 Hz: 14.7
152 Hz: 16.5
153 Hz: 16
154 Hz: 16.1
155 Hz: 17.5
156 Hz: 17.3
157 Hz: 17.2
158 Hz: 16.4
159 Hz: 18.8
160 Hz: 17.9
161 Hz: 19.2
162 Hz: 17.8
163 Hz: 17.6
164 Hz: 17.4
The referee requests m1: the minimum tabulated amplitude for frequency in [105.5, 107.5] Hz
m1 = 13.4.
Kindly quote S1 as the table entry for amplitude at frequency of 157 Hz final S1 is 17.2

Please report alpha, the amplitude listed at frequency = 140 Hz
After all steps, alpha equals 13.3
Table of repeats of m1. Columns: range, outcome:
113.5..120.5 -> 13.8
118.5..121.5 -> 15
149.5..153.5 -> 14.5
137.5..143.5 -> 12.6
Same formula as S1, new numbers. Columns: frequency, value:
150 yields 14.5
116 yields 13.8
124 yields 15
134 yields 13.4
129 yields 13.8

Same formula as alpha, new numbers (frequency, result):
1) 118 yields 14.3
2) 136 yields 13.7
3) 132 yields 12.8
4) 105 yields 13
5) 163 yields 17.6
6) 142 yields 13.3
